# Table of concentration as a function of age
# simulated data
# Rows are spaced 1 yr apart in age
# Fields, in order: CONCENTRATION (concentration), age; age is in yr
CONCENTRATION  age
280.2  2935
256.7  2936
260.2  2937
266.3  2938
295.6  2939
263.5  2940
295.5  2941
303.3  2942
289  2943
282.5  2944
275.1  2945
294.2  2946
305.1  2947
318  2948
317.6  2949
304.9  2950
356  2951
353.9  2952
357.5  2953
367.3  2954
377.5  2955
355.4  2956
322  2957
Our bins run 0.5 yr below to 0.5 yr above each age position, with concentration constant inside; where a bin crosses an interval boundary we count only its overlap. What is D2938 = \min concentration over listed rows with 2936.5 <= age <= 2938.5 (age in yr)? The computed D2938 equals 260.2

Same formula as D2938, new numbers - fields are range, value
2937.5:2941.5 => 263.5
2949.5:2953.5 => 304.9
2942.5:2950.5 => 275.1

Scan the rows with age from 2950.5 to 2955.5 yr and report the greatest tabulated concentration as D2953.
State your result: 377.5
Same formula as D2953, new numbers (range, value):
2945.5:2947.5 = 305.1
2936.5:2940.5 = 295.6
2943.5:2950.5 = 318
